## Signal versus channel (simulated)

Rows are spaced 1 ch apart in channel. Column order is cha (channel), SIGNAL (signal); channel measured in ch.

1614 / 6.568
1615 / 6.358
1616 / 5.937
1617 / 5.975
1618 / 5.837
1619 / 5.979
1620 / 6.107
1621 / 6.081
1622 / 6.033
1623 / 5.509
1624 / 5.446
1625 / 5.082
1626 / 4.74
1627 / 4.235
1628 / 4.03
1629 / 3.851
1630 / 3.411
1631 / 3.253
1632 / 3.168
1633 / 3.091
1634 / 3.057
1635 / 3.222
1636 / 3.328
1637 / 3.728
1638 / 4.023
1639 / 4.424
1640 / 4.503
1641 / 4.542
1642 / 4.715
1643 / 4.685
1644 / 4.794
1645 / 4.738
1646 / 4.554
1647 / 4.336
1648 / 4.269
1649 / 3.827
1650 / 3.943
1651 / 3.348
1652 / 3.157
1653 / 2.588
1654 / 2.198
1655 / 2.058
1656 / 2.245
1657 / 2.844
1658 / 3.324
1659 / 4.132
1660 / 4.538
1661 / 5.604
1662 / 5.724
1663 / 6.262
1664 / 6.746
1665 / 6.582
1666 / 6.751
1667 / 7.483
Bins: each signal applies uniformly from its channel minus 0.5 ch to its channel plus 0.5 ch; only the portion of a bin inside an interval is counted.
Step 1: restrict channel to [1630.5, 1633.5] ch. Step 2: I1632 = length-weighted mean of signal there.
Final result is 3.17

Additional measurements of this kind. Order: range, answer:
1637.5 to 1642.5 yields 4.44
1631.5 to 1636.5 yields 3.17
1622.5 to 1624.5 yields 5.48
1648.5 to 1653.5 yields 3.37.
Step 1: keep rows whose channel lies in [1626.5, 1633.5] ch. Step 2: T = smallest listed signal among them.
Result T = 3.091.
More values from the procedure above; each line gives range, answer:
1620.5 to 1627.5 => 4.235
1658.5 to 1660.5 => 4.132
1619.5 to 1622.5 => 6.033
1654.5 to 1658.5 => 2.058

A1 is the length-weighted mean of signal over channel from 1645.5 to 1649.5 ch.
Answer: 4.25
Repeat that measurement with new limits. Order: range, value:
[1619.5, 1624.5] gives 5.84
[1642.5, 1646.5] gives 4.69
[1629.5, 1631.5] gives 3.33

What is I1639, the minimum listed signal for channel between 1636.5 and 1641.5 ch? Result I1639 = 3.728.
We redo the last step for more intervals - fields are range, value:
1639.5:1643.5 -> 4.503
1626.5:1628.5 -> 4.03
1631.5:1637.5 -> 3.057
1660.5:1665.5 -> 5.604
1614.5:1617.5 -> 5.937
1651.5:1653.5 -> 2.588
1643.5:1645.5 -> 4.738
